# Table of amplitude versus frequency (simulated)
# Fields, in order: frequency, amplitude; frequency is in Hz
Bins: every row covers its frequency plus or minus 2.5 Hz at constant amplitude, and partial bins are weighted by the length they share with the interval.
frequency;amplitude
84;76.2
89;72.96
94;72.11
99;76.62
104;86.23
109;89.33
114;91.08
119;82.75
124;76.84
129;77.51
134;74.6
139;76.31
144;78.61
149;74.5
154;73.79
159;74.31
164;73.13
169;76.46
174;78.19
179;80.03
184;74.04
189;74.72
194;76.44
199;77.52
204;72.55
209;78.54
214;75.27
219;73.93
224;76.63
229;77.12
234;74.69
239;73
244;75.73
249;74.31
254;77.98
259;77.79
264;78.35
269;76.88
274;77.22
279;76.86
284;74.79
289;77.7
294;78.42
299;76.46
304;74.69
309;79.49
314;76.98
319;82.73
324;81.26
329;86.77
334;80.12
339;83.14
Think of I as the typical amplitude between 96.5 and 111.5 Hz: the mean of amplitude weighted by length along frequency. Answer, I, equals 84.1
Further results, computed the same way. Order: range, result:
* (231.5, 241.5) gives 73.8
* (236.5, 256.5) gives 75.3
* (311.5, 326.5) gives 80.3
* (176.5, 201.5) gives 76.5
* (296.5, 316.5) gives 76.9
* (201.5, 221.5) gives 75.1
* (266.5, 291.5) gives 76.7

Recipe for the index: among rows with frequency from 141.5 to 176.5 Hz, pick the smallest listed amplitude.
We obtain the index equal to 73.13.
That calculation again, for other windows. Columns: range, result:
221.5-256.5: 73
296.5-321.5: 74.69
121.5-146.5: 74.6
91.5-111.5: 72.11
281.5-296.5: 74.79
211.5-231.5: 73.93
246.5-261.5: 74.31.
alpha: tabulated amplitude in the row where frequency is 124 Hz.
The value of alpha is 76.84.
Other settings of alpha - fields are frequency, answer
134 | 74.6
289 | 77.7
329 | 86.77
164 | 73.13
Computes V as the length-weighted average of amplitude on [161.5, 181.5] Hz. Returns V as 77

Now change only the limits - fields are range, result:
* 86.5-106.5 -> 77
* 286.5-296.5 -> 78.1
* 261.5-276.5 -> 77.5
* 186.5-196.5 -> 75.6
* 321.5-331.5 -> 84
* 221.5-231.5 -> 76.9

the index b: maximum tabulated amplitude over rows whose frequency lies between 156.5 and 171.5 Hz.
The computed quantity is 76.46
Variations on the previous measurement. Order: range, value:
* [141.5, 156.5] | 78.61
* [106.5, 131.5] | 91.08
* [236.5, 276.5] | 78.35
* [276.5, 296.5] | 78.42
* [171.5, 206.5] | 80.03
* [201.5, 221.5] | 78.54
